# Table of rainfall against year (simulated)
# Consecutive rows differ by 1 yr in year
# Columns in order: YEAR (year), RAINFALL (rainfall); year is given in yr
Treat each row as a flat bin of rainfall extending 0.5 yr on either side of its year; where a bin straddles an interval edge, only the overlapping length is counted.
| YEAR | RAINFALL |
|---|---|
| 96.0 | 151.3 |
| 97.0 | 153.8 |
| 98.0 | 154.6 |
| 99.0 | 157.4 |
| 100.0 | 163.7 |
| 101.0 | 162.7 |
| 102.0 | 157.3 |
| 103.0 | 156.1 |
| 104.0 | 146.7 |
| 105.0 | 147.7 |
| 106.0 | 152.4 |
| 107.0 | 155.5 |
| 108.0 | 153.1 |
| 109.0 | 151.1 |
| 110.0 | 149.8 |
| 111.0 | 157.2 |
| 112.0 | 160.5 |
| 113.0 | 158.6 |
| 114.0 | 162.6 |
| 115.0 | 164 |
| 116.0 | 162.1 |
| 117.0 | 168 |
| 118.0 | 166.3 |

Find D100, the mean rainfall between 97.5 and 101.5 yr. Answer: 160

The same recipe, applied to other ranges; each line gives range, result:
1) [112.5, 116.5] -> 162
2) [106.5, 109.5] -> 153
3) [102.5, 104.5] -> 151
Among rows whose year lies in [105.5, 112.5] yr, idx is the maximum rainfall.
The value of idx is 160.5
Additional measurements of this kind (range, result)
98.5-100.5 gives 163.7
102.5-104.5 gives 156.1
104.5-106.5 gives 152.4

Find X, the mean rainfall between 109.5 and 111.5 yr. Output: 154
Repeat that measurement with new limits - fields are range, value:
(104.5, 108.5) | 152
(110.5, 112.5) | 159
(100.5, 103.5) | 159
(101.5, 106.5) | 152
